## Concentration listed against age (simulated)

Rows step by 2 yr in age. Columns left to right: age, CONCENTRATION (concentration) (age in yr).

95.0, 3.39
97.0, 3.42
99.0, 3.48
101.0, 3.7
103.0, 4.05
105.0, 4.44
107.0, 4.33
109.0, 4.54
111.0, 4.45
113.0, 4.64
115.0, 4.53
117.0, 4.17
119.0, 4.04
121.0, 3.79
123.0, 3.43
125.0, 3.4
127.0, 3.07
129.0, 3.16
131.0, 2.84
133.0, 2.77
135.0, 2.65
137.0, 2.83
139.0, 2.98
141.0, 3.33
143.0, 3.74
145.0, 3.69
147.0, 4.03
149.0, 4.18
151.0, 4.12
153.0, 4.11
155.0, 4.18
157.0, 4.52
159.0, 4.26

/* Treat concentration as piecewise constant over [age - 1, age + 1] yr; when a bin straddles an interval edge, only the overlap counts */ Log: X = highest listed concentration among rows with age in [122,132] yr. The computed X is 3.43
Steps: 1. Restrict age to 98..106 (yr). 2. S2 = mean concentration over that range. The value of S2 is 3.92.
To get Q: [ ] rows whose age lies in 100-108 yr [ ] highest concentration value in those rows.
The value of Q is 4.44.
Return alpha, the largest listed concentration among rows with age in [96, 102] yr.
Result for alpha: 3.7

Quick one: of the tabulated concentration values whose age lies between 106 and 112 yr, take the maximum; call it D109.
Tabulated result 4.54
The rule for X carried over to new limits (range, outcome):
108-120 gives 4.64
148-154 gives 4.18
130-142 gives 3.33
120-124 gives 3.79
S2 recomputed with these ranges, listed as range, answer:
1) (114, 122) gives 4.13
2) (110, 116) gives 4.54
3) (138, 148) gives 3.55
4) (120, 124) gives 3.61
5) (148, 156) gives 4.15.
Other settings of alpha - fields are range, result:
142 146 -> 3.74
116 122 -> 4.17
